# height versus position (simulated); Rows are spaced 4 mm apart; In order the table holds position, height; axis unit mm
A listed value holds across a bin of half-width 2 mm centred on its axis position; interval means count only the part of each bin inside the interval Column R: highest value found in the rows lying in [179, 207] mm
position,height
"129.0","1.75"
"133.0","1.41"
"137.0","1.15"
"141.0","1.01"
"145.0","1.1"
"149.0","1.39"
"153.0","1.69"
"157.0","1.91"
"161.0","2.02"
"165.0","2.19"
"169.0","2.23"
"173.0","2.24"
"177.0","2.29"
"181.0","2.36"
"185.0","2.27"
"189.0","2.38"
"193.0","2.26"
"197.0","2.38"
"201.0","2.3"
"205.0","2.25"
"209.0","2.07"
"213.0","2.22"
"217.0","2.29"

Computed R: 2.38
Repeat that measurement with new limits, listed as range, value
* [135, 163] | 2.02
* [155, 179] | 2.29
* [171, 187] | 2.36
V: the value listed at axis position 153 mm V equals 1.69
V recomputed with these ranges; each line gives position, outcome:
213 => 2.22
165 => 2.19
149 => 1.39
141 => 1.01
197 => 2.38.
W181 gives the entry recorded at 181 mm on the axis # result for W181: 2.36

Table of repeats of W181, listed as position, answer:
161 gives 2.02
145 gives 1.1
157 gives 1.91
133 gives 1.41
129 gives 1.75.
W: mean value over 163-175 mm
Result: 2.22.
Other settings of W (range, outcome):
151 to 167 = 1.95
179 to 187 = 2.31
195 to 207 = 2.31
